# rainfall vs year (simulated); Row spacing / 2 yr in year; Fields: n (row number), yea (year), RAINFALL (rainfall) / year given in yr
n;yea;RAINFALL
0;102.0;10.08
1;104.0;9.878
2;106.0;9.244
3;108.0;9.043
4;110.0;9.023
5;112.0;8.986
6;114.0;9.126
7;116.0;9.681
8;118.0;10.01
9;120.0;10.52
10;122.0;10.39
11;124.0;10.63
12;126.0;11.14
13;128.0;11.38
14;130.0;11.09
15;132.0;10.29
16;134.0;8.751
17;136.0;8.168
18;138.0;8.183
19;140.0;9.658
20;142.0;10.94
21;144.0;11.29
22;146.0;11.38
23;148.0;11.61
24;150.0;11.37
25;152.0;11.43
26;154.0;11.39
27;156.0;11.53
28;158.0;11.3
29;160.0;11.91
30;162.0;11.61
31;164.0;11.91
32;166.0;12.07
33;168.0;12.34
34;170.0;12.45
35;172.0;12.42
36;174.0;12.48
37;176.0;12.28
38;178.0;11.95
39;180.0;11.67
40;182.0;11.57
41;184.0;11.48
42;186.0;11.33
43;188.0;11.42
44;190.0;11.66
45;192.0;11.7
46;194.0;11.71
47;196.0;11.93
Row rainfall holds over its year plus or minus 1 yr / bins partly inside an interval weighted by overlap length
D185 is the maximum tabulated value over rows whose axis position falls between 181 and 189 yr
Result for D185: 11.57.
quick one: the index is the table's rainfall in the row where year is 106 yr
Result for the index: 9.244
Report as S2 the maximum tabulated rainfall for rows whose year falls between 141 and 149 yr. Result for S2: 11.61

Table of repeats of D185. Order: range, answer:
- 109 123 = 10.52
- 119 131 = 11.38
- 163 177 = 12.48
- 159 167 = 12.07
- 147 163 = 11.91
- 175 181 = 12.28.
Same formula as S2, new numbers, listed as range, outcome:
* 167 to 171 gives 12.45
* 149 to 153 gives 11.43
